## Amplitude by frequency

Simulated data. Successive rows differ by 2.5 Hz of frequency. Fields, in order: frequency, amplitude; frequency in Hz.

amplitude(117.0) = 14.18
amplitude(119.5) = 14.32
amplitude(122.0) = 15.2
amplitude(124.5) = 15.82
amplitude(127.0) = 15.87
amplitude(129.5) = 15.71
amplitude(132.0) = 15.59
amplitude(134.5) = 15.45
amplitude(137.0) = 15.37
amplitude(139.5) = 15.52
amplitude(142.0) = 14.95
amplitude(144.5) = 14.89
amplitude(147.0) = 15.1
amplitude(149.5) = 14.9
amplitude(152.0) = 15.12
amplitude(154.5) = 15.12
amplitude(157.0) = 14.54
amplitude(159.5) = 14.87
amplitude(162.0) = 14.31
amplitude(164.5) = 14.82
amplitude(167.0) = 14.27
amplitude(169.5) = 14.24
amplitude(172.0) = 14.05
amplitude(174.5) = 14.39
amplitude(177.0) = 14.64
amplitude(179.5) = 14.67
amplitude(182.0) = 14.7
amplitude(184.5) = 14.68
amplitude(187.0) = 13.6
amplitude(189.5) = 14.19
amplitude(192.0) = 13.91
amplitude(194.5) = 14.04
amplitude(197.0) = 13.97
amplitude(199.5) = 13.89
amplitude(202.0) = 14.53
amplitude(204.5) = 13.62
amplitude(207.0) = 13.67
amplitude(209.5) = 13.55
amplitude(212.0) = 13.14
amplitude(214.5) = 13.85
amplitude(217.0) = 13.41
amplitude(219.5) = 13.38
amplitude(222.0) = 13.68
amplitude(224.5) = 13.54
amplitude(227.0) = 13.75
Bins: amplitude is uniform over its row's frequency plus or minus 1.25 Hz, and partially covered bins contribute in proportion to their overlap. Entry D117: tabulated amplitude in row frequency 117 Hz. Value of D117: 14.18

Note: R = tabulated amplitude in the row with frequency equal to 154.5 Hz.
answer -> 15.12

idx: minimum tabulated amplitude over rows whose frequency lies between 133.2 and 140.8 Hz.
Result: 15.37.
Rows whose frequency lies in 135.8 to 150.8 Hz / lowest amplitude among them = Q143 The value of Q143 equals 14.89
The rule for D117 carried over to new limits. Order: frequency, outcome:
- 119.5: 14.32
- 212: 13.14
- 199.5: 13.89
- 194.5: 14.04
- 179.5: 14.67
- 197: 13.97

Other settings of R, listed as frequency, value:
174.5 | 14.39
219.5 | 13.38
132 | 15.59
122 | 15.2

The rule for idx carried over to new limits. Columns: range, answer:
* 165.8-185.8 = 14.05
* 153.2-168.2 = 14.27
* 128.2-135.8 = 15.45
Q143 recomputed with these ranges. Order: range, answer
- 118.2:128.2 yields 14.32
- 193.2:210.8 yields 13.55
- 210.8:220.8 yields 13.14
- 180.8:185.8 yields 14.68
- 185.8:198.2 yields 13.6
